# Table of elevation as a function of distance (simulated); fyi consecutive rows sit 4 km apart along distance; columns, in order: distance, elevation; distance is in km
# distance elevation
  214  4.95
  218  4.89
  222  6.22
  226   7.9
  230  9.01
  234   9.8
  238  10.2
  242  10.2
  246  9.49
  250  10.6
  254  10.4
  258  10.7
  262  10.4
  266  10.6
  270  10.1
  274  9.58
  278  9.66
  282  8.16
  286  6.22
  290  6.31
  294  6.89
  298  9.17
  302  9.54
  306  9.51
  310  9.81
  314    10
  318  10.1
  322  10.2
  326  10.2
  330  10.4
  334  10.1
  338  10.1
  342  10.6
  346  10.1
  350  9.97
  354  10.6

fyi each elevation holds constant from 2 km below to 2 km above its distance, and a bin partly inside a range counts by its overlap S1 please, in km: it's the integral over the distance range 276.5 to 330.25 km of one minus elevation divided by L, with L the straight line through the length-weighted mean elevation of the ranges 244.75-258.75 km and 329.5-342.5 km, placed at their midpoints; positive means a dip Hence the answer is 6.9 km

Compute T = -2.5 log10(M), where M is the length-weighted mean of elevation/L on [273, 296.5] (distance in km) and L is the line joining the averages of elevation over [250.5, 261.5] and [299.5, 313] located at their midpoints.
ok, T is 0.28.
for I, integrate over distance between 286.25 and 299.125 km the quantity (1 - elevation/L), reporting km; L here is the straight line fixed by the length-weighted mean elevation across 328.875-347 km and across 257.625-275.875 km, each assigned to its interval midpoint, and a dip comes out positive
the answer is 3.9 km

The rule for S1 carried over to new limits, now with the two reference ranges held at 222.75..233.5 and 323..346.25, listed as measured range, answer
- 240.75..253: -2.0 km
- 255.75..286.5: -1.6 km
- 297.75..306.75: 0.2 km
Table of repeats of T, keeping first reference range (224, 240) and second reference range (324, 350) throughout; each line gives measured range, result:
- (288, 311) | 0.17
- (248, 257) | -0.12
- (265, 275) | -0.06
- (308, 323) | 0.00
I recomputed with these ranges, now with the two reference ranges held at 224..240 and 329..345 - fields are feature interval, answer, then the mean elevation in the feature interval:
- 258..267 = -0.9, 10.5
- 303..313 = 0.3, 9.68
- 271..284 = 0.6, 9.21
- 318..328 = 0.0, 10.2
